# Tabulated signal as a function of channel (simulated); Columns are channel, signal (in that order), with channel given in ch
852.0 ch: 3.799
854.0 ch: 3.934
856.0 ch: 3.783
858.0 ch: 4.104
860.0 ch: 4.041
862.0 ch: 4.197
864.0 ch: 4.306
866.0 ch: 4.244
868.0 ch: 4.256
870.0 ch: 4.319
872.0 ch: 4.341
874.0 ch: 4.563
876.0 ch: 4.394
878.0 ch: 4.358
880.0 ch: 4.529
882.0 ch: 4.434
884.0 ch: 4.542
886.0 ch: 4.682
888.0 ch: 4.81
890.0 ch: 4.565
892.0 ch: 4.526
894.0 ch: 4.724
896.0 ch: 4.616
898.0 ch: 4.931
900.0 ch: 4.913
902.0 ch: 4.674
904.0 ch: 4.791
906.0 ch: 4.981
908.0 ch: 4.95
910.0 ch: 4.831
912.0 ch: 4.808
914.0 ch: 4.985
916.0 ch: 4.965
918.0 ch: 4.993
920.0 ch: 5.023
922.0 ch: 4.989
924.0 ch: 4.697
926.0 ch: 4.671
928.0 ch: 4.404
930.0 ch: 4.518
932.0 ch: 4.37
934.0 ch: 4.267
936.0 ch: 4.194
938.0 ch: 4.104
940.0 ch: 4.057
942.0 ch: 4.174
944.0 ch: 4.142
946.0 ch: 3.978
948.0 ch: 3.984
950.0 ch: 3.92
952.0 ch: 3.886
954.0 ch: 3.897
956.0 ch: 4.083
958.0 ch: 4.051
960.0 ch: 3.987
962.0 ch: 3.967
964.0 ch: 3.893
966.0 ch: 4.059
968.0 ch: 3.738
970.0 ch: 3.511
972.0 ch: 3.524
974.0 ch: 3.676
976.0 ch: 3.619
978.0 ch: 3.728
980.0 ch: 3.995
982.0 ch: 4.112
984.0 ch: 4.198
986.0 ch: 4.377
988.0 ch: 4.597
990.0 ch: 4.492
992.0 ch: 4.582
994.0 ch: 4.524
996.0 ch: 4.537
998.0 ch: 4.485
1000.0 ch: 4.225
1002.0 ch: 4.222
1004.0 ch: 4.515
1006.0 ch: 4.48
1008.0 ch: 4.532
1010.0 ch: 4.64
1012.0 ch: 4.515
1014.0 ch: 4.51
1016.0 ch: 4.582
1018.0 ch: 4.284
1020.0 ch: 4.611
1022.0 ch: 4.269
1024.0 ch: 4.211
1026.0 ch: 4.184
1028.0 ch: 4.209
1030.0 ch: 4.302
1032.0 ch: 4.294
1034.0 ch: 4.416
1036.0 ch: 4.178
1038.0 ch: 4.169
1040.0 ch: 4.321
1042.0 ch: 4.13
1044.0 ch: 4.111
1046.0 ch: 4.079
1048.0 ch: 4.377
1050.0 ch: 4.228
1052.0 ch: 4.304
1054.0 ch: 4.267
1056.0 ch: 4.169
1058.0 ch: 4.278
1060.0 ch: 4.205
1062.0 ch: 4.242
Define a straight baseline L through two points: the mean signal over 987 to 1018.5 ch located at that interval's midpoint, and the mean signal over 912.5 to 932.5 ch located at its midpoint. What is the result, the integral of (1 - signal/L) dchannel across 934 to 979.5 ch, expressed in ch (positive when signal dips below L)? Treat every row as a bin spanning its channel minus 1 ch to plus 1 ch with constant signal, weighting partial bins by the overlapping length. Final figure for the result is 7.1 ch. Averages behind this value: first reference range 4.77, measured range 3.93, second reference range 4.49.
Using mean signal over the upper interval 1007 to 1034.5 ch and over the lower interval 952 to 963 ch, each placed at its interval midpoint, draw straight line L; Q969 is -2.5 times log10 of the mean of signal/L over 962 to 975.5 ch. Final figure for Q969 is 0.09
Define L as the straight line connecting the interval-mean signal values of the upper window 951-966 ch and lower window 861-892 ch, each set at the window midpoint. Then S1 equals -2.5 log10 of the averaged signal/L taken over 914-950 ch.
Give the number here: -0.08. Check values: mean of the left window 4.44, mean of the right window 3.97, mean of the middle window 4.44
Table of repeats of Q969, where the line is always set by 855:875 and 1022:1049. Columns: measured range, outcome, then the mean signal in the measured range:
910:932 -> -0.14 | 4.79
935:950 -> 0.04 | 4.08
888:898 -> -0.11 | 4.66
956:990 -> 0.07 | 3.96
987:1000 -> -0.07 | 4.51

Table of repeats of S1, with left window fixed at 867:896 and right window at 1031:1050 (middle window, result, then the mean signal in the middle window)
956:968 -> 0.101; 3.98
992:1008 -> -0.035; 4.44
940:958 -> 0.097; 4.01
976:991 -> 0.039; 4.17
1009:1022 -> -0.057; 4.5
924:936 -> -0.006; 4.45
